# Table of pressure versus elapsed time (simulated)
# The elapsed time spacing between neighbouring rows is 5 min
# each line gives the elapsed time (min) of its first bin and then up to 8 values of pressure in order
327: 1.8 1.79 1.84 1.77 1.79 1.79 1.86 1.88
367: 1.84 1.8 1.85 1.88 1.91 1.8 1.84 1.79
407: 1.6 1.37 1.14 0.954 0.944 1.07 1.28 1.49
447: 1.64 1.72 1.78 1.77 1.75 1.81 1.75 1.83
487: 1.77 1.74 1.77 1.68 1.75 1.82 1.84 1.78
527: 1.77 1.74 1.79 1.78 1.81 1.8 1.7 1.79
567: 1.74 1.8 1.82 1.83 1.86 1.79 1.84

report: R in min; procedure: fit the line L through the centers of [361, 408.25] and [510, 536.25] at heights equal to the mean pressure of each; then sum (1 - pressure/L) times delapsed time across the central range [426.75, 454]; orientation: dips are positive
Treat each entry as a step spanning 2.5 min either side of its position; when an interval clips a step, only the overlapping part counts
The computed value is 6.4 min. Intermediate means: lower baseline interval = 1.82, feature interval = 1.38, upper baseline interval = 1.79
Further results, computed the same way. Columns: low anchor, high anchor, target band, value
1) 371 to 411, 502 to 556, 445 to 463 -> 0.6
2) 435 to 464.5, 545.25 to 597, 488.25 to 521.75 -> -1.3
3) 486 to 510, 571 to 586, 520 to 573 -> 0.5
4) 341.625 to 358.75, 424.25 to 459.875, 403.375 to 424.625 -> 3.4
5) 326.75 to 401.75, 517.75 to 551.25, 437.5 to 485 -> 2.5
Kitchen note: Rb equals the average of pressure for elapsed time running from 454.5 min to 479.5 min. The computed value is 1.77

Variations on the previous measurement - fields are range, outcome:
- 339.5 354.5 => 1.78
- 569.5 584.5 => 1.82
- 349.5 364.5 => 1.84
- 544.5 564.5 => 1.77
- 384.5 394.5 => 1.85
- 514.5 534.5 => 1.78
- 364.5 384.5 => 1.84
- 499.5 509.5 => 1.71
